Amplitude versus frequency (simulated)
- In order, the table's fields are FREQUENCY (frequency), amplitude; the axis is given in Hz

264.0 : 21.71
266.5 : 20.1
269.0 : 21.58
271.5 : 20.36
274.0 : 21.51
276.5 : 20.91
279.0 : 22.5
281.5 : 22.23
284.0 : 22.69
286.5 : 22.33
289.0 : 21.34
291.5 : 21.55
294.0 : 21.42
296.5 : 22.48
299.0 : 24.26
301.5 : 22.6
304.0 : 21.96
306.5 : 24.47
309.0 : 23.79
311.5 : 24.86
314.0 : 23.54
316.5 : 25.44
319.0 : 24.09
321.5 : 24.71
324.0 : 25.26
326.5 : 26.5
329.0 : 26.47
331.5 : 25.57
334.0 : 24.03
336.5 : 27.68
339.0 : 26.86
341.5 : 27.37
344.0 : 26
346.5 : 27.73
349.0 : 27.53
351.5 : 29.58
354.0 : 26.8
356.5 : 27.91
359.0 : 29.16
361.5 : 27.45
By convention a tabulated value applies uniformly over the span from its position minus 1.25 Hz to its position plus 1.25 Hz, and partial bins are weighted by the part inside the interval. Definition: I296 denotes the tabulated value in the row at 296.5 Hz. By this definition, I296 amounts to 22.48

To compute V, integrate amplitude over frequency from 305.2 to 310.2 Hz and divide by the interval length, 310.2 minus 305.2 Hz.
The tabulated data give 24.1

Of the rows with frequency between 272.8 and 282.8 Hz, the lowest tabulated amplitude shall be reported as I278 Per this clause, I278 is 20.91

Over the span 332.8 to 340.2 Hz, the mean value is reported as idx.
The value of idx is 26.2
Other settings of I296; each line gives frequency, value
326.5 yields 26.5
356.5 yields 27.91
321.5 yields 24.71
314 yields 23.54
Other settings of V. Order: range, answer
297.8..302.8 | 23.4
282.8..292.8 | 22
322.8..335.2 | 25.6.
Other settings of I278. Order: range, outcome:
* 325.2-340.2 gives 24.03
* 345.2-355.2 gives 26.8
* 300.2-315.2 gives 21.96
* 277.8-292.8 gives 21.34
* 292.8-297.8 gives 21.42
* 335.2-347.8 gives 26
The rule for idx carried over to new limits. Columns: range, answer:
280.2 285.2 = 22.5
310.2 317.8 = 24.6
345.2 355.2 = 27.9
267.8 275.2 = 21.1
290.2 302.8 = 22.5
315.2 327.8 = 25.2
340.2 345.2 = 26.7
